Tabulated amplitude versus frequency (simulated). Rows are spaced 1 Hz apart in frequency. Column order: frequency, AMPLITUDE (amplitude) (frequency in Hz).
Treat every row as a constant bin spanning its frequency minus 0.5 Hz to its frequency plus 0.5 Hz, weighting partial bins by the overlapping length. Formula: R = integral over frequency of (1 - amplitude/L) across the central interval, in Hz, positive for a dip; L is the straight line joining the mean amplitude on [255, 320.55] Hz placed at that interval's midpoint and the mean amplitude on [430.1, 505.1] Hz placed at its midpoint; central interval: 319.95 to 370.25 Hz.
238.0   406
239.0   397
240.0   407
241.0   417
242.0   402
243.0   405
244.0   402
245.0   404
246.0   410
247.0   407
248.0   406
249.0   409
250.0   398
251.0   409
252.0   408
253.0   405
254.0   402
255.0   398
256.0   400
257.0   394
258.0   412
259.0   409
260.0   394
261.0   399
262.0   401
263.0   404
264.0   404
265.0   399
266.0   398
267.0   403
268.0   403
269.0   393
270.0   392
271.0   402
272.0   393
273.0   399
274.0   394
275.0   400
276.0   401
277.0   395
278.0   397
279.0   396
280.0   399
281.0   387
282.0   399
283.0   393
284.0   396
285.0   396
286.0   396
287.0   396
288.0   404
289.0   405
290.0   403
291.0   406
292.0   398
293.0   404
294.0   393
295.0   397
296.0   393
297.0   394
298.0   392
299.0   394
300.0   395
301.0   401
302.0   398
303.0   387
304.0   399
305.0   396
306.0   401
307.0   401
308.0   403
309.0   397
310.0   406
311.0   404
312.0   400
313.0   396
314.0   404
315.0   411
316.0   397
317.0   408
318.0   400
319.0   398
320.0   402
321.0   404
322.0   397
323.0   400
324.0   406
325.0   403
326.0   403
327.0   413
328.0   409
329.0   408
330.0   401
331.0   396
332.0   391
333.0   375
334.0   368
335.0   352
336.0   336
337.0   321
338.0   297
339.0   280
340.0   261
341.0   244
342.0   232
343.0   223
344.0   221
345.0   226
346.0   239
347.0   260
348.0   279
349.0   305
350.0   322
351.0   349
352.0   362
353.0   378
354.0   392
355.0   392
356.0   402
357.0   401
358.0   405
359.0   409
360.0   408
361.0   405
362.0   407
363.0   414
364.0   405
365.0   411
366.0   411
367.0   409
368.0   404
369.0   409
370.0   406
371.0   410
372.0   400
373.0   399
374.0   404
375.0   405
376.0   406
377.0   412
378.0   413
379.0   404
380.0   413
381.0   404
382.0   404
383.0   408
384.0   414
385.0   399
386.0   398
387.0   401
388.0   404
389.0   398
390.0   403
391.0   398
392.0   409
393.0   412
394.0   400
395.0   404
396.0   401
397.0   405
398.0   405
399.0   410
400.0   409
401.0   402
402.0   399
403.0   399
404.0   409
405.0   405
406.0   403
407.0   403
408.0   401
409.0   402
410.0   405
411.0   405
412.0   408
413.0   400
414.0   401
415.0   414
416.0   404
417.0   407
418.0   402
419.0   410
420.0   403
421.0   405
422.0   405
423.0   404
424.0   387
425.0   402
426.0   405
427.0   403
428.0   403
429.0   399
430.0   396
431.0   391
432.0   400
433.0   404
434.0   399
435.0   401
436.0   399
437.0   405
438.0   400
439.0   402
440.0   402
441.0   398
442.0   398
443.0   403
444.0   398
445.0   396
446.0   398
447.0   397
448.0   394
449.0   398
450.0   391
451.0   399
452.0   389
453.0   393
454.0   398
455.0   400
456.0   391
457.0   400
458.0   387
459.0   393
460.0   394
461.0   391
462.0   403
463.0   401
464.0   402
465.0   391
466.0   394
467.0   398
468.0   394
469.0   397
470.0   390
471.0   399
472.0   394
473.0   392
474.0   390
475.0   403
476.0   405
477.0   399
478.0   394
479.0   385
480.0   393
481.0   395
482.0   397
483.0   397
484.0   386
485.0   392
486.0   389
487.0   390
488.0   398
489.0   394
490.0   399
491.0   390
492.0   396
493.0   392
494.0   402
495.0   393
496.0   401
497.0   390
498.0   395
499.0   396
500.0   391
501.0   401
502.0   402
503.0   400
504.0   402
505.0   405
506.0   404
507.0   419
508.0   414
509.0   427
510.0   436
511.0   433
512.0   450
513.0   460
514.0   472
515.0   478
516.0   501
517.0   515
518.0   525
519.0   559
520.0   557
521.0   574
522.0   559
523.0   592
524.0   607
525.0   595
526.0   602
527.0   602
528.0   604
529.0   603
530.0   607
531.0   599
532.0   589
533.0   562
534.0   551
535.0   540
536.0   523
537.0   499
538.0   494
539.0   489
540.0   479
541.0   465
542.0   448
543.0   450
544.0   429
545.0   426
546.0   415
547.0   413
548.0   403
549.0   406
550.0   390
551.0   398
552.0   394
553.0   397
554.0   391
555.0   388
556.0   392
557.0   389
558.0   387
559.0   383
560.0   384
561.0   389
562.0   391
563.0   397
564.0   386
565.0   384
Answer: 4.9 Hz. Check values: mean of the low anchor 399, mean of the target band 359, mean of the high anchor 396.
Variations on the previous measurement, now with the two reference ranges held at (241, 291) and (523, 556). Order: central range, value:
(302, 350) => 7.0 Hz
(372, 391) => 1.5 Hz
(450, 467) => 2.6 Hz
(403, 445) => 4.8 Hz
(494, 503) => 1.5 Hz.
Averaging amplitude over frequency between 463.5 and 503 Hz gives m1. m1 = 395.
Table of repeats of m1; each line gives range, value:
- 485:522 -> 433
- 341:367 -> 346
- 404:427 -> 404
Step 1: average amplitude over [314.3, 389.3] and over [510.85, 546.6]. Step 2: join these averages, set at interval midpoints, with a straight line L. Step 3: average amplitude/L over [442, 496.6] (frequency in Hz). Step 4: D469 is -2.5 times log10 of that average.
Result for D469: 0.20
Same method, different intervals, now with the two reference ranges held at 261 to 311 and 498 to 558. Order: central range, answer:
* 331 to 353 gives 0.349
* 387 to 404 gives 0.076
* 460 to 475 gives 0.154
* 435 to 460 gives 0.134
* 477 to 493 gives 0.174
